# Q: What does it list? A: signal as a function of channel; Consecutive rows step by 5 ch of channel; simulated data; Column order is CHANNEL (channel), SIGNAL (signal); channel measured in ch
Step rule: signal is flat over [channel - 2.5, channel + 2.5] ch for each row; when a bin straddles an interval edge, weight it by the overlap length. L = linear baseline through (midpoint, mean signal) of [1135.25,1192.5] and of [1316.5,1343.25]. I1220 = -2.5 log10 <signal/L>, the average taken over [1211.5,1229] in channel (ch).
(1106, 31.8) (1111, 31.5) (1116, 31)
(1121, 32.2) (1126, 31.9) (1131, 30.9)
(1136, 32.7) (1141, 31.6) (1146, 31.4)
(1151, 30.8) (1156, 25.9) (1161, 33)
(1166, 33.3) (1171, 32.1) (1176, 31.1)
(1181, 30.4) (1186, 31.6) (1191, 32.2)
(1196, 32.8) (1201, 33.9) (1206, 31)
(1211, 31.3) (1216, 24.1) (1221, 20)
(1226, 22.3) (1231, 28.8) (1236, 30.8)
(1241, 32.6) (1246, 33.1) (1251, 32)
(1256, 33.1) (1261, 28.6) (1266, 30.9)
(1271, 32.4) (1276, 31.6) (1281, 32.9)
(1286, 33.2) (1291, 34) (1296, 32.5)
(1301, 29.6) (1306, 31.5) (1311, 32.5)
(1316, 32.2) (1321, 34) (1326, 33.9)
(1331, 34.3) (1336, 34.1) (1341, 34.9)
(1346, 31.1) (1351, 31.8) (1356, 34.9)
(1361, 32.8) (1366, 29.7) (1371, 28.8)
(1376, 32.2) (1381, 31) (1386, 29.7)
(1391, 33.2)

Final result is 0.35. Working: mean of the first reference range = 31.3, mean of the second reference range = 34.1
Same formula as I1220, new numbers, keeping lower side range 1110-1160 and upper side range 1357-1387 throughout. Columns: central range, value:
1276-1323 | -0.05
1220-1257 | 0.06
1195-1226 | 0.11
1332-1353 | -0.07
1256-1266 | 0.02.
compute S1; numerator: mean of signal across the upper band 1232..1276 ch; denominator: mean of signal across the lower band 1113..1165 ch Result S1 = 1.0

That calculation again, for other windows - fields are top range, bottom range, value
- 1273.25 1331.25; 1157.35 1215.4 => 1.03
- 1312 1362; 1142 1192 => 1.07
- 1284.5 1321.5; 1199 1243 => 1.15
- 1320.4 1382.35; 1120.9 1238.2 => 1.08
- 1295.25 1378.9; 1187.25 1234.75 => 1.13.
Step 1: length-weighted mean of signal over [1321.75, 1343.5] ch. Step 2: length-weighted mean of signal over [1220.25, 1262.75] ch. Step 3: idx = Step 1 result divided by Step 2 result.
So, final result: 1.17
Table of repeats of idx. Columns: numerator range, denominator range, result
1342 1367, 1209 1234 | 1.28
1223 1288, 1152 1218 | 0.99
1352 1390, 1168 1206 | 0.98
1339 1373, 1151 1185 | 1.03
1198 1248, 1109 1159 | 0.93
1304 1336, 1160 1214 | 1.04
